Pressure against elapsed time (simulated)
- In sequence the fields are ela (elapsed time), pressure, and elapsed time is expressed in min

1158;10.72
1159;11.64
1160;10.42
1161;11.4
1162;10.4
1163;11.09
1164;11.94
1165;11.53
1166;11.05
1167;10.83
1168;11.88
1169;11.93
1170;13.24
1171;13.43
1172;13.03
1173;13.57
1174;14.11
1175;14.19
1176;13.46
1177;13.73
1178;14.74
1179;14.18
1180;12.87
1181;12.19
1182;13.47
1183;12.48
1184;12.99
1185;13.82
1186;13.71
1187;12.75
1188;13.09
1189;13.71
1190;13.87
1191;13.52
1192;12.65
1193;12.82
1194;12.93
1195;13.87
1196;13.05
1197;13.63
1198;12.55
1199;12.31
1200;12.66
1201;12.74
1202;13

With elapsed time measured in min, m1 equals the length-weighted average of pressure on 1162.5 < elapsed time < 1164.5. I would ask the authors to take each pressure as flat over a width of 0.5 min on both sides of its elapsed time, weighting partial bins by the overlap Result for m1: 11.5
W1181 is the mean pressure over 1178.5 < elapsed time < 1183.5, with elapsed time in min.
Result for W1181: 13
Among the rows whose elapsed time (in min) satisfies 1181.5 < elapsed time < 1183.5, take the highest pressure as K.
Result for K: 13.47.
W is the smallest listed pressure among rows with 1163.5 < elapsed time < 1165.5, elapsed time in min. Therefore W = 11.53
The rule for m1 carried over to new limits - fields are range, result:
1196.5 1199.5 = 12.8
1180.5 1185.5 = 13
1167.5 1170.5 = 12.4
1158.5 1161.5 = 11.2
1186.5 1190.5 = 13.4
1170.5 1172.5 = 13.2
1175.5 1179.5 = 14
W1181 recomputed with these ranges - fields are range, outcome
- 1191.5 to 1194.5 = 12.8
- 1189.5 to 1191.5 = 13.7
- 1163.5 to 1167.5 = 11.3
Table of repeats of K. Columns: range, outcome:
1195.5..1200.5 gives 13.63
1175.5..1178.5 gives 14.74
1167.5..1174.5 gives 14.11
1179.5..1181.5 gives 12.87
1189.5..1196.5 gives 13.87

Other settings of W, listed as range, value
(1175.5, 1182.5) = 12.19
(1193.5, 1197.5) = 12.93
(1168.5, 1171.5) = 11.93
